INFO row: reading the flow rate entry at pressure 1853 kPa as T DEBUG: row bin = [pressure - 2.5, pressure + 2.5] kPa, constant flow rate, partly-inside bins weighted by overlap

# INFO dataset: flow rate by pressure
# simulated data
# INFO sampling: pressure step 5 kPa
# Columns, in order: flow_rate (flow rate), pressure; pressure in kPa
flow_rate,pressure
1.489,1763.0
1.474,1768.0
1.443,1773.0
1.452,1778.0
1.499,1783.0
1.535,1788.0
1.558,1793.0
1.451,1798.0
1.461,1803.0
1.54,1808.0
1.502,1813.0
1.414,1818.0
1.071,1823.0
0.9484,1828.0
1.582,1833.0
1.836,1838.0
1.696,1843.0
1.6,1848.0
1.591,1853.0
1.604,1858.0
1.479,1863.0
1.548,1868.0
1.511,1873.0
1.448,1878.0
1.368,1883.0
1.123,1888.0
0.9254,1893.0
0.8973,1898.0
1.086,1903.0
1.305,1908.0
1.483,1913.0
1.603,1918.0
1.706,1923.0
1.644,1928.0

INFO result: 1.591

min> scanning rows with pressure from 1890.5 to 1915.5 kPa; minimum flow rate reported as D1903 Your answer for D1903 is 0.8973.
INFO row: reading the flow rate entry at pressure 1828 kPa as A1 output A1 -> 0.9484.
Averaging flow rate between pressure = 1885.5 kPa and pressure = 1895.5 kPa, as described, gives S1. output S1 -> 1.02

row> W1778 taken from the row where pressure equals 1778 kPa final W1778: 1.452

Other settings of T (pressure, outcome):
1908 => 1.305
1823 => 1.071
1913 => 1.483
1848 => 1.6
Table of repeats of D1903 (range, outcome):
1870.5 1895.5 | 0.9254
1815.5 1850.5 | 0.9484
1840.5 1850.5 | 1.6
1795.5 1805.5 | 1.451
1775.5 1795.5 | 1.452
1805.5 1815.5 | 1.502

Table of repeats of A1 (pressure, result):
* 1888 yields 1.123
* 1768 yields 1.474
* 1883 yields 1.368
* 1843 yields 1.696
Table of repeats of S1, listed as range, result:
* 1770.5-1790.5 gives 1.48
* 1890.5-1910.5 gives 1.05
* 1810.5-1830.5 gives 1.23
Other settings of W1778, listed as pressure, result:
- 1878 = 1.448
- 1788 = 1.535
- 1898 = 0.8973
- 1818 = 1.414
